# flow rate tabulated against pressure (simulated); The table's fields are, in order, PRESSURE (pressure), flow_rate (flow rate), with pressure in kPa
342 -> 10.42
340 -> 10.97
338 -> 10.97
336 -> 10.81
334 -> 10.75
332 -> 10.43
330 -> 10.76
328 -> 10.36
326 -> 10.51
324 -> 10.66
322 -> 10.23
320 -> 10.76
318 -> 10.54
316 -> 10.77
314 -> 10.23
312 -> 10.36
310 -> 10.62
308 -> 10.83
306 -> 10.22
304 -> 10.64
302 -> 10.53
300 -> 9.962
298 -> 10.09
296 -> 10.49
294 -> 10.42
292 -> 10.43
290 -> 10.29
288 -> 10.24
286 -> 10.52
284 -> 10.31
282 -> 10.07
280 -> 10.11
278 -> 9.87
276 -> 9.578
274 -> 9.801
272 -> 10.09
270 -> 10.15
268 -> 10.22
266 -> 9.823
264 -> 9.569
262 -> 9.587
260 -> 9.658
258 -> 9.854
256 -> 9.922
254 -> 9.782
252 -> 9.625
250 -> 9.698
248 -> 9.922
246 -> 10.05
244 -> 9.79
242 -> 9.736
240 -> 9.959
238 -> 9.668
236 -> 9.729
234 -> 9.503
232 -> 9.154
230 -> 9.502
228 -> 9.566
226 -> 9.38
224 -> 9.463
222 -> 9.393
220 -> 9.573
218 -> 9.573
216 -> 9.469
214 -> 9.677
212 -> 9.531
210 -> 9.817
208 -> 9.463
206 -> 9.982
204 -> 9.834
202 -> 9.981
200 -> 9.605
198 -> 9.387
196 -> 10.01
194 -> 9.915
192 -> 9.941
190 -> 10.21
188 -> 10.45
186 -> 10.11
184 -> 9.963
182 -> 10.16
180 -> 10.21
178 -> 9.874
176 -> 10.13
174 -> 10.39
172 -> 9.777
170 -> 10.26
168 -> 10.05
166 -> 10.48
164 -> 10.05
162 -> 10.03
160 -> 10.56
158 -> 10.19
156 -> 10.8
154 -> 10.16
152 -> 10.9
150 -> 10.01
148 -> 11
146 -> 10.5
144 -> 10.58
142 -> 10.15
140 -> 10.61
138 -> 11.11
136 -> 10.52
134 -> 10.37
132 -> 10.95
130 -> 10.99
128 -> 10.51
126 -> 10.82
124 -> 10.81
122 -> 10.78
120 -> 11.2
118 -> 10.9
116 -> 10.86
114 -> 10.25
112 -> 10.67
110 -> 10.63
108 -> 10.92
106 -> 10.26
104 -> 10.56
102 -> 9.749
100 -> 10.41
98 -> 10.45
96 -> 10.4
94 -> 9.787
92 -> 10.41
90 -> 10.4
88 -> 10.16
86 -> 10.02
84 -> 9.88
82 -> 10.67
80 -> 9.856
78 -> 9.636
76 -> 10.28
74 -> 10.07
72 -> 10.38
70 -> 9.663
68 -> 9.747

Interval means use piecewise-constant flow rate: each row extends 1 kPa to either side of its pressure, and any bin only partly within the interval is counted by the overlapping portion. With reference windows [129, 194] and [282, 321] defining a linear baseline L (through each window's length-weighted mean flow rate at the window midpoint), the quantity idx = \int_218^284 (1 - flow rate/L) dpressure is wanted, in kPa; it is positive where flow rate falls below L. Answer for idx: 4.1 kPa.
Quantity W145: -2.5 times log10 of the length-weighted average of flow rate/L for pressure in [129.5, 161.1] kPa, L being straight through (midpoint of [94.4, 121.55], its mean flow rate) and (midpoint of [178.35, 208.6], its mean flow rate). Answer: -0.03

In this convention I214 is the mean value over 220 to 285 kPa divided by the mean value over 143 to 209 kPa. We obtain 1.0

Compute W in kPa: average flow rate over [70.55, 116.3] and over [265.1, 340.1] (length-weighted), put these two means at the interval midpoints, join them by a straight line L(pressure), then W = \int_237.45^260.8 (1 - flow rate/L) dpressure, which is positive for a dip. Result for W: 1.2 kPa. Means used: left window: 10.3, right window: 10.4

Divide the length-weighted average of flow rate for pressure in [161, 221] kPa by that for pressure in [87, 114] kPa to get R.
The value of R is 1.0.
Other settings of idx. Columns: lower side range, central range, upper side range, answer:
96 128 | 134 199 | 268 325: 1.57 kPa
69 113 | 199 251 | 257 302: 2.36 kPa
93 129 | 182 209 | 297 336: 1.56 kPa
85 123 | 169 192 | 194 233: -0.62 kPa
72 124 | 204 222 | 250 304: 0.94 kPa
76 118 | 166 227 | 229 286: 0.90 kPa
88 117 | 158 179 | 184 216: -0.28 kPa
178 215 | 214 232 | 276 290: 0.90 kPa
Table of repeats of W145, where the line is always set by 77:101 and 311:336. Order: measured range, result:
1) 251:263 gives 0.08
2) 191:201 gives 0.06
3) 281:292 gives 0.02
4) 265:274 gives 0.04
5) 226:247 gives 0.08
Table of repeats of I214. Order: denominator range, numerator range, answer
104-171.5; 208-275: 0.92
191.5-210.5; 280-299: 1.05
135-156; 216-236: 0.90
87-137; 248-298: 0.95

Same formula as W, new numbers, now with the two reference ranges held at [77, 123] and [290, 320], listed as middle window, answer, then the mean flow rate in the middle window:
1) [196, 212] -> 1.05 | 9.73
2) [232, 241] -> 0.67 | 9.65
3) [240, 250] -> 0.54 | 9.87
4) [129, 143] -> -0.37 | 10.7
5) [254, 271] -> 0.96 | 9.84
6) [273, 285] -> 0.55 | 9.96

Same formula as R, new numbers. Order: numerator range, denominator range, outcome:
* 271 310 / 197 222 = 1.06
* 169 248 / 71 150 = 0.94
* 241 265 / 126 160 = 0.92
